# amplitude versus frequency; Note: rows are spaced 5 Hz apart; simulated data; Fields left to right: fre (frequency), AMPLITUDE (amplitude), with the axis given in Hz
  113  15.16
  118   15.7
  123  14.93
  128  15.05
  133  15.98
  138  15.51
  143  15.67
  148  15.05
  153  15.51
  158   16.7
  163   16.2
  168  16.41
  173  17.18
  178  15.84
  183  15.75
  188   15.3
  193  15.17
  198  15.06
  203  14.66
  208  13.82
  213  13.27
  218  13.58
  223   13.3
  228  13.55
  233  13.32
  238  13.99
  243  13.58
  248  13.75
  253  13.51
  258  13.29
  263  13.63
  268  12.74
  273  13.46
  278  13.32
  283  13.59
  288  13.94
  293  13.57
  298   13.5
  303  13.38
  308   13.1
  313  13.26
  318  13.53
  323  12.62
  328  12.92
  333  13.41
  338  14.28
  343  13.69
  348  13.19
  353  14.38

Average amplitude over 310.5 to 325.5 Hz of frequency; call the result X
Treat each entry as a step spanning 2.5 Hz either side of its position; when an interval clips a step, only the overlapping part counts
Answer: 13.1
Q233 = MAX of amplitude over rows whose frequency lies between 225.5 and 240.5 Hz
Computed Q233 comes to 13.99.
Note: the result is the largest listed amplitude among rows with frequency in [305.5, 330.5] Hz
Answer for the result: 13.53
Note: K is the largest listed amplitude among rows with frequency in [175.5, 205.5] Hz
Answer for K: 15.84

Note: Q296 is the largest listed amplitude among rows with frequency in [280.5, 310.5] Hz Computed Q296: 13.94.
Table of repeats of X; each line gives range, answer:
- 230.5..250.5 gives 13.7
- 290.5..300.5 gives 13.5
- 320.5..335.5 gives 13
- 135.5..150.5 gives 15.4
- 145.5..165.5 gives 15.9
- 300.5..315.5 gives 13.2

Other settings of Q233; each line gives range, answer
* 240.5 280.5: 13.75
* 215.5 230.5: 13.58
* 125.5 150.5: 15.98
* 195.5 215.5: 15.06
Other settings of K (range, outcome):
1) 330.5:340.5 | 14.28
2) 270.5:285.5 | 13.59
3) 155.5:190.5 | 17.18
